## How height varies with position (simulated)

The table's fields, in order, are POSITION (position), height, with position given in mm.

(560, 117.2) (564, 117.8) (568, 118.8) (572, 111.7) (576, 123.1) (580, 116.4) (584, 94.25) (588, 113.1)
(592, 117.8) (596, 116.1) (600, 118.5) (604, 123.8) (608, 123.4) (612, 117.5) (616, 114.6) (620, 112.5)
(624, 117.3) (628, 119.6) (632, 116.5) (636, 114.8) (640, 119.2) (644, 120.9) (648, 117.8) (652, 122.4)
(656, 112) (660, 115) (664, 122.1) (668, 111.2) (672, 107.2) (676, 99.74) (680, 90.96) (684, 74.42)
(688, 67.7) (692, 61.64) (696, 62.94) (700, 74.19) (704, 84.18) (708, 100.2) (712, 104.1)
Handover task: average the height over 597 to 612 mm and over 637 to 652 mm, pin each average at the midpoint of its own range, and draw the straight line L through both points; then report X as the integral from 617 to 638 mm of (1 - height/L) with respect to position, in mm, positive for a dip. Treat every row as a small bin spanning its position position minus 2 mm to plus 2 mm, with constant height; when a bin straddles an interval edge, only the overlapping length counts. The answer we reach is 0.70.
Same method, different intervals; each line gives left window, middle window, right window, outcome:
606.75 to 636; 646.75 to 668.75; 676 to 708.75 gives -4.6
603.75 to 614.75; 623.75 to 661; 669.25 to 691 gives -4.5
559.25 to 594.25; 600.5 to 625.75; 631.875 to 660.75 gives -0.5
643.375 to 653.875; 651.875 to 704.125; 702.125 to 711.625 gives 7.5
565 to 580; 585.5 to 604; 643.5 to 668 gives 0.2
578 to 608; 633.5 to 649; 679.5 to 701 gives -4.2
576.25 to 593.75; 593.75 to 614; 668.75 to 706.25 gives -2.6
